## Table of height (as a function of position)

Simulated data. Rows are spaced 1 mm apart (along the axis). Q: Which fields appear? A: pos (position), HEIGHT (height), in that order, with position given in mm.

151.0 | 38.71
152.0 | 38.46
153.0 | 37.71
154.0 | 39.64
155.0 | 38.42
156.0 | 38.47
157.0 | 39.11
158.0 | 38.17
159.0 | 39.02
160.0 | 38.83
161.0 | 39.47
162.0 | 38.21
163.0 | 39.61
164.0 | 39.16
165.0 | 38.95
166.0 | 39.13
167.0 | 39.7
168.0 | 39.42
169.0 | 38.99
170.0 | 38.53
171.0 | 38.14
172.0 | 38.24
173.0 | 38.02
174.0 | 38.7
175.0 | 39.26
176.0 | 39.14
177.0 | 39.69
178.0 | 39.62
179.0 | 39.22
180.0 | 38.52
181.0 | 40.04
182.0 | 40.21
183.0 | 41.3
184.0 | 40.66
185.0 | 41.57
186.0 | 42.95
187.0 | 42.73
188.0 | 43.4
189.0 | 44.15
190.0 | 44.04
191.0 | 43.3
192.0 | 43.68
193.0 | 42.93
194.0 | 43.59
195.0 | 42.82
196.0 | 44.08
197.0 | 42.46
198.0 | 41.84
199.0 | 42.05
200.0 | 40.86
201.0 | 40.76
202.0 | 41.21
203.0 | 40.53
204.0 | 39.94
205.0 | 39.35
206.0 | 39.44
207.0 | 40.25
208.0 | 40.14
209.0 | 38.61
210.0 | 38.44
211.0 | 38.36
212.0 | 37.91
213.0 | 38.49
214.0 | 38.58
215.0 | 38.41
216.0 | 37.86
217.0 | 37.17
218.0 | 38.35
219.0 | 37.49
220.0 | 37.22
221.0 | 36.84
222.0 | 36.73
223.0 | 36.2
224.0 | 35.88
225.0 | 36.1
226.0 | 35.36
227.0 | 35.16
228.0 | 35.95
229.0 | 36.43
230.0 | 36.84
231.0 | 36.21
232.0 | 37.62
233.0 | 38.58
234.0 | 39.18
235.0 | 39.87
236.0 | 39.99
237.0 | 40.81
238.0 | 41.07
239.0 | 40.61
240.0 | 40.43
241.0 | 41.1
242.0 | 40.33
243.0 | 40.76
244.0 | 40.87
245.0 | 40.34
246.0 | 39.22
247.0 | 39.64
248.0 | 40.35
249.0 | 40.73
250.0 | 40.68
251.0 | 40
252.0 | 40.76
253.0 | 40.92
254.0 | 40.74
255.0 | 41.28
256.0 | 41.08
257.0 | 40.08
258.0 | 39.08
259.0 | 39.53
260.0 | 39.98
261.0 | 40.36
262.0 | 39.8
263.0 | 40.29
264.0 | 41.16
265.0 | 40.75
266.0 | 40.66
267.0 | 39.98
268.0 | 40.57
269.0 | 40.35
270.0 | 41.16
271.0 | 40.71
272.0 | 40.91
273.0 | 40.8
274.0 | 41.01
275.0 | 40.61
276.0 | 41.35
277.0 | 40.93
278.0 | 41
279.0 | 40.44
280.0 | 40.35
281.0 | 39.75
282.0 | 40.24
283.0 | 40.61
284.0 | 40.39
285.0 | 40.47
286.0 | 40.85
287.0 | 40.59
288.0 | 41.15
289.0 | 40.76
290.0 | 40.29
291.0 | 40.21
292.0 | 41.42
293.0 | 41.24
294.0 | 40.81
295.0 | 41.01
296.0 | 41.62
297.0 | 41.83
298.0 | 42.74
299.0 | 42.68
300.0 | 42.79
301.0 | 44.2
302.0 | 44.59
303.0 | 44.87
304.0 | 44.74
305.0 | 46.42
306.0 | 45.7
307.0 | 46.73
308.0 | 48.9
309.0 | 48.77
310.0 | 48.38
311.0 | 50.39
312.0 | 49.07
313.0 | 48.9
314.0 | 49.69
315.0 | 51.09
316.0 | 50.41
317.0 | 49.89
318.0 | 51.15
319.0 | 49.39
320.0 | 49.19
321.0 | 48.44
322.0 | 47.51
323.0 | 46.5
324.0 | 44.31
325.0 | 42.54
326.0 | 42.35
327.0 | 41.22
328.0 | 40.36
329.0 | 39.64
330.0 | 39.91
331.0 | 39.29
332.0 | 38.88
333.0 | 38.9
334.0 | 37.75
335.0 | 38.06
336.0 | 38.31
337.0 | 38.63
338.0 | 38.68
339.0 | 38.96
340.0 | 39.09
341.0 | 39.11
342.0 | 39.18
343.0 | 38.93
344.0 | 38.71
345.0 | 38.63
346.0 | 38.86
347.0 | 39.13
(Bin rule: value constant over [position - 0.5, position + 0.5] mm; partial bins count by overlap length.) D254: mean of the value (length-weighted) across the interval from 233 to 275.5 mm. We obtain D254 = 40.4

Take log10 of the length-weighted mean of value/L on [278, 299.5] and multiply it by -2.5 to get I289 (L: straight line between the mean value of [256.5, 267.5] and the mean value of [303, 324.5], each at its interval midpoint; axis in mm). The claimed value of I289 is 0.087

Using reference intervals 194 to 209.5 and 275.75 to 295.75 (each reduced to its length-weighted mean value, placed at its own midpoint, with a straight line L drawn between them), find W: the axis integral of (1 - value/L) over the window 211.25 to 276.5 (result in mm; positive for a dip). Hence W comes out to 2.5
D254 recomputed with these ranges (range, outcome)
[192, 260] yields 39.5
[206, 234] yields 37.5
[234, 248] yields 40.3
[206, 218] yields 38.6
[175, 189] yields 40.8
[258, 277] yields 40.5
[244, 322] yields 42.7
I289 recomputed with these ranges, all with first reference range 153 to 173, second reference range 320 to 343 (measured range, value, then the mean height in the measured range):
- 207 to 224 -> 0.04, 37.9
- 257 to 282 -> -0.01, 40.5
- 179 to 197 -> -0.08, 42.3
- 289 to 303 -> -0.04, 42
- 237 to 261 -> -0.01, 40.4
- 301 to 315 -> -0.17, 47.5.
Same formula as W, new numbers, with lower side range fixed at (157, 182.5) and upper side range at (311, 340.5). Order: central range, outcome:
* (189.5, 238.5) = 1.33 mm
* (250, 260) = 0.31 mm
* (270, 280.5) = 0.36 mm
